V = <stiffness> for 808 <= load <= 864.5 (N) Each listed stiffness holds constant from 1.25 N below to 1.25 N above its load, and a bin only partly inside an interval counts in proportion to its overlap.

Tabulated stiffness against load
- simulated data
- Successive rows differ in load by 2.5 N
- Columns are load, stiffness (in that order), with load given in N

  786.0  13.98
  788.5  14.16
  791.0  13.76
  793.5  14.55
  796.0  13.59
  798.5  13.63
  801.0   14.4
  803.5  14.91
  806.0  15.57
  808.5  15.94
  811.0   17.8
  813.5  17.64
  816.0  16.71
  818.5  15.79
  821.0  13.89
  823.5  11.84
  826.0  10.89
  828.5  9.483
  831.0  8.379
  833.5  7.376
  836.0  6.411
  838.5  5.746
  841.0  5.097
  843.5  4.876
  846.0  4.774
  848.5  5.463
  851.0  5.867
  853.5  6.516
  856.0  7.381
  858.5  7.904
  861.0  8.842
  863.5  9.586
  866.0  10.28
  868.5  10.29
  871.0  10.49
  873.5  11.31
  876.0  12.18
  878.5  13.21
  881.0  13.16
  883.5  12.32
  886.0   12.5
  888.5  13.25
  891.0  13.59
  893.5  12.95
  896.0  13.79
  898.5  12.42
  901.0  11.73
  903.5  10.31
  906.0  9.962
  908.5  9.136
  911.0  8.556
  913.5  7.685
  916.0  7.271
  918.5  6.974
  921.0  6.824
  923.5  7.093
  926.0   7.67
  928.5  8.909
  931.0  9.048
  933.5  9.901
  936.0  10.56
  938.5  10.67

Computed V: 9.67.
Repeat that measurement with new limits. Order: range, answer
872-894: 12.7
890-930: 9.65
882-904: 12.6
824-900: 9.57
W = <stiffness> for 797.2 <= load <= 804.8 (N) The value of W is 14.3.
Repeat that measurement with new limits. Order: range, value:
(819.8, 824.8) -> 12.8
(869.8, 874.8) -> 10.9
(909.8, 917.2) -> 7.84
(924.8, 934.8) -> 8.9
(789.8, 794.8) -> 14.2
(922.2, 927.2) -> 7.37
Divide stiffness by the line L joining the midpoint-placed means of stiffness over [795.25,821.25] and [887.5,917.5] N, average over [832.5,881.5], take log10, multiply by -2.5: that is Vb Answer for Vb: 0.48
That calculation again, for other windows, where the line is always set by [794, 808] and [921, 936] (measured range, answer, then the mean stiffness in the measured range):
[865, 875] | 0.06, 10.6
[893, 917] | -0.07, 10.3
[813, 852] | 0.39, 9.25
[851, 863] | 0.48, 7.59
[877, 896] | -0.23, 13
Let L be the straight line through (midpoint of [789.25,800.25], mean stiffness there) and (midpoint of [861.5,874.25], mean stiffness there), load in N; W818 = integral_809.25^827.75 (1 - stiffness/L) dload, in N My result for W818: -3.0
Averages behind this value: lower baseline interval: 13.9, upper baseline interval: 10.3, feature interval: 14.8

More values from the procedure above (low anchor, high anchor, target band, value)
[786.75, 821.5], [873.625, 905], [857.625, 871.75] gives 4.0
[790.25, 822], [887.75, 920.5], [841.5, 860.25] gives 9.9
